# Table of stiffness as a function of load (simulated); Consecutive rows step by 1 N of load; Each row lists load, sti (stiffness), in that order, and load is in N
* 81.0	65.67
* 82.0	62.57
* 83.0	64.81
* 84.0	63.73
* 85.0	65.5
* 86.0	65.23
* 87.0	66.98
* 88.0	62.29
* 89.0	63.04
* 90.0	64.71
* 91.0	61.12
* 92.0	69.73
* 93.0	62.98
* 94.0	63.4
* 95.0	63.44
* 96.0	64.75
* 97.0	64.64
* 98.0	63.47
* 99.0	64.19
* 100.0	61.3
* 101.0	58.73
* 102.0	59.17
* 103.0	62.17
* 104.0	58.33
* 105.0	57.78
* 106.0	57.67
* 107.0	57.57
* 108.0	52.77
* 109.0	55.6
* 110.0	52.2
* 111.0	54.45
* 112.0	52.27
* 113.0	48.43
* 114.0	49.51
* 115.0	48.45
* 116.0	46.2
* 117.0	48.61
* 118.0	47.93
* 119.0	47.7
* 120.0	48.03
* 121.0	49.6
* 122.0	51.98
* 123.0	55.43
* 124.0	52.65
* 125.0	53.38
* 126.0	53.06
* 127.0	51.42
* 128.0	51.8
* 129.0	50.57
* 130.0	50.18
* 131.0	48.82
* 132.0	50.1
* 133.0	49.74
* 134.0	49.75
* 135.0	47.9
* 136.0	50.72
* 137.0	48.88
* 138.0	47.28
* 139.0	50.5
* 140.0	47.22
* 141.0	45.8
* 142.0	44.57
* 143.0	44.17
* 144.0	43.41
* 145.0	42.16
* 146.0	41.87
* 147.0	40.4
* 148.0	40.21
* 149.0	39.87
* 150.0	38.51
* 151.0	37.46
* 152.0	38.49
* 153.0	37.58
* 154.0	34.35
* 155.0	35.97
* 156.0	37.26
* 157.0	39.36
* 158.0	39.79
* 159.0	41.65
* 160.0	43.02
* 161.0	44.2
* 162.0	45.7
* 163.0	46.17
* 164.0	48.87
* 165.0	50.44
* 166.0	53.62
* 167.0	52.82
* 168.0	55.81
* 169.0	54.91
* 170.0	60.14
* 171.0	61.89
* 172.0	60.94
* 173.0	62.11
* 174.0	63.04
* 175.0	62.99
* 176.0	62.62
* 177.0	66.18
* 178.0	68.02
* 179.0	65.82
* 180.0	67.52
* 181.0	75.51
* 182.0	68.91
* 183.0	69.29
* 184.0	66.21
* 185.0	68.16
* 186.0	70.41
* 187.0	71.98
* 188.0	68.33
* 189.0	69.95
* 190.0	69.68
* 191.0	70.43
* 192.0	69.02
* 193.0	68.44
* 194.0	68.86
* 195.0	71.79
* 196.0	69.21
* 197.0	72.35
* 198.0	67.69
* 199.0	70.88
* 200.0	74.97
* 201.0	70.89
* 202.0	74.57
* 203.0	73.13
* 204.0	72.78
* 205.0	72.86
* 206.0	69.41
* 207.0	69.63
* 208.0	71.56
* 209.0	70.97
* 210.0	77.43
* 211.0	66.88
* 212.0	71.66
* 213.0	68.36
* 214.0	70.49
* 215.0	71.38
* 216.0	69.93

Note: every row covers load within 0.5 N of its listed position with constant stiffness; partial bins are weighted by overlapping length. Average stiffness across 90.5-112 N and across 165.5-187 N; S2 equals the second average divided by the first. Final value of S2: 1.06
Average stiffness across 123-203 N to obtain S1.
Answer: 55.3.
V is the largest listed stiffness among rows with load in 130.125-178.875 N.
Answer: 68.02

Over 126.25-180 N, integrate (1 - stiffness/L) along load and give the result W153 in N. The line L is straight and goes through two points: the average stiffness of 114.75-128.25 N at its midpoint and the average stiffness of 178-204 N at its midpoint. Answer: 9.4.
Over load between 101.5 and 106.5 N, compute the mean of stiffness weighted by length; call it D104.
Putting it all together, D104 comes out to 59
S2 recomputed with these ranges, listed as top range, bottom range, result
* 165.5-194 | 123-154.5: 1.42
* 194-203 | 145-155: 1.84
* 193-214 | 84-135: 1.27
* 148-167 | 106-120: 0.82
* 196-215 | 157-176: 1.36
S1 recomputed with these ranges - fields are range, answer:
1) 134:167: 43.6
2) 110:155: 47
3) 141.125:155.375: 40.1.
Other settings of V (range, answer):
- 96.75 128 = 64.64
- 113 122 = 51.98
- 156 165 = 50.44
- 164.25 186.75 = 75.51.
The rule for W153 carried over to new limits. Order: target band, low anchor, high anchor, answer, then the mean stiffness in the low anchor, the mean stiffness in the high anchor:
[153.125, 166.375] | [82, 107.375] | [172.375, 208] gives 4.8 N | 62.7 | 69.3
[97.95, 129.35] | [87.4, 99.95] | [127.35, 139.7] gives 1.7 N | 63.9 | 49.7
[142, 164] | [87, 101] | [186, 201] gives 8.7 N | 63.7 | 70.3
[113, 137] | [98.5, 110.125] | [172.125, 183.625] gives 4.2 N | 58.3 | 66.4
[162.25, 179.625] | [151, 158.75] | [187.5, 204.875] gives -2.7 N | 37.7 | 70.8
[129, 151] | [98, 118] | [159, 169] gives 2.5 N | 55.1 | 48.9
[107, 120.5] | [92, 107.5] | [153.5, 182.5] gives 2.2 N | 61.6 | 54.1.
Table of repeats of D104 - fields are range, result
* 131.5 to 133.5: 49.9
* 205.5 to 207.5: 69.5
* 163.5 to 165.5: 49.7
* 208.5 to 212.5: 71.7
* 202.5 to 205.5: 72.9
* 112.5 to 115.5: 48.8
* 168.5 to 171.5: 59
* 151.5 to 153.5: 38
